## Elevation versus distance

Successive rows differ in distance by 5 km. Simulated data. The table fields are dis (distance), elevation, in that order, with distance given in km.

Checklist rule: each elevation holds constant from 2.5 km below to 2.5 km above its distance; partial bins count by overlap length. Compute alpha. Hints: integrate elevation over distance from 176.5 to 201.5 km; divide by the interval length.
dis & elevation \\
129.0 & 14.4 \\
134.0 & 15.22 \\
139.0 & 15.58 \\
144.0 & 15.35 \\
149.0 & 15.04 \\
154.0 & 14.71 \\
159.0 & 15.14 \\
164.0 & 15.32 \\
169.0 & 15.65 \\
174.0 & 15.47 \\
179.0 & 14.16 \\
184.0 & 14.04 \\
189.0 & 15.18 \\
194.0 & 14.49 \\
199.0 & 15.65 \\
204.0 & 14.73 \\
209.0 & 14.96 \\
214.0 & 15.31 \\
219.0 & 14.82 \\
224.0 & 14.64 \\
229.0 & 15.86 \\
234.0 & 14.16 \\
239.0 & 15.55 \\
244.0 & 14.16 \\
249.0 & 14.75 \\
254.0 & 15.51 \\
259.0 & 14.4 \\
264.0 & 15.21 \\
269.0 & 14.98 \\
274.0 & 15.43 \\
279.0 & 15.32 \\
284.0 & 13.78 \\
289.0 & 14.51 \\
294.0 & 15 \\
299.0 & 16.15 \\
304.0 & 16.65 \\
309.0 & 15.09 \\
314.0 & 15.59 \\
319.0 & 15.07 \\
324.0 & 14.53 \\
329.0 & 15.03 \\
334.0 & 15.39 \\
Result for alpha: 14.7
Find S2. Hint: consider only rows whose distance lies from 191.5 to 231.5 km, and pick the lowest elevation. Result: 14.49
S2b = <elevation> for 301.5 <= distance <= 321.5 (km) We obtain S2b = 15.6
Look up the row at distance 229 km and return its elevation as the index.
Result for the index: 15.86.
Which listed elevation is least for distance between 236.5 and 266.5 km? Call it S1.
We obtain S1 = 14.16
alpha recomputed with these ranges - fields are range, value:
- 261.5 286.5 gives 14.9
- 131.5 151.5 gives 15.3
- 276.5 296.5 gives 14.7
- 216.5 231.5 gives 15.1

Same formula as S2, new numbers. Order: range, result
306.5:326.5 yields 14.53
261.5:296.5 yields 13.78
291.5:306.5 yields 15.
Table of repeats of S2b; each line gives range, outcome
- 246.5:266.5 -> 15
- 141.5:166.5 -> 15.1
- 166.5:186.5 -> 14.8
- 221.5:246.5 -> 14.9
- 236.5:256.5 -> 15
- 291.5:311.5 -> 15.7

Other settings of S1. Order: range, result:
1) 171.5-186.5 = 14.04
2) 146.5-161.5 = 14.71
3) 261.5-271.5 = 14.98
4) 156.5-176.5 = 15.14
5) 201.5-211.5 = 14.73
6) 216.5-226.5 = 14.64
